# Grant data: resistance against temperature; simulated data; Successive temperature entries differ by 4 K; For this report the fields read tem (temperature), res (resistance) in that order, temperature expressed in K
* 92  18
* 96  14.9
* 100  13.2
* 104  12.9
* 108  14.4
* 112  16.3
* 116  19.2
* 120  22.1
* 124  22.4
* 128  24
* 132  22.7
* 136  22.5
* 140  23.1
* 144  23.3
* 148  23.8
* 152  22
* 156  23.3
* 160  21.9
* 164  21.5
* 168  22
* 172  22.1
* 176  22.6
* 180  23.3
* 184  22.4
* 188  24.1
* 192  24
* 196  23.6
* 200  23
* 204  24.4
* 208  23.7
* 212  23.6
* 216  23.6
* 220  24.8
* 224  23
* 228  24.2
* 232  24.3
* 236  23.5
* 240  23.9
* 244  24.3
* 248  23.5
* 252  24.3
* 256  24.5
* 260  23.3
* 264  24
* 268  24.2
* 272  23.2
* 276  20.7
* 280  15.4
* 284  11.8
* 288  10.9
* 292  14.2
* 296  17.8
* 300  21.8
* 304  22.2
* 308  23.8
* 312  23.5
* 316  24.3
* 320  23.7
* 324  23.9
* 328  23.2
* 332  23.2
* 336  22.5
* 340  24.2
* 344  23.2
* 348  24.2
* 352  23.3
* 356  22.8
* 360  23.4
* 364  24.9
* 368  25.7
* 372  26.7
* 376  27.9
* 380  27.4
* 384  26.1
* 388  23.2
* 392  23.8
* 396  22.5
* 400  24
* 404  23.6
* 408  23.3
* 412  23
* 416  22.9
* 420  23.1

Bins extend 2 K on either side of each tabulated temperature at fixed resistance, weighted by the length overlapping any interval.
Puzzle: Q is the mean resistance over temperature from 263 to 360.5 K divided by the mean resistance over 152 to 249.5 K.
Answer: 0.9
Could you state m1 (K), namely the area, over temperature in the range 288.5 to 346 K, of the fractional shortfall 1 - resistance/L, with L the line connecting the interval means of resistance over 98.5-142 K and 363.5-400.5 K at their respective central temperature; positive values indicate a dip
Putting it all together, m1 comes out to 4.6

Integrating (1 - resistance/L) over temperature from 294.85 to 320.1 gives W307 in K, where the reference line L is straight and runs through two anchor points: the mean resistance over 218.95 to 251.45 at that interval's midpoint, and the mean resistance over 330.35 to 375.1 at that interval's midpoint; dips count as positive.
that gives 1.61 K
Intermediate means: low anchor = 23.9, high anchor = 24.1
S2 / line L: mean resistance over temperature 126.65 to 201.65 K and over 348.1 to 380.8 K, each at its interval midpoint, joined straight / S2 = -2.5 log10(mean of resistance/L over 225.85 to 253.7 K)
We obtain -0.01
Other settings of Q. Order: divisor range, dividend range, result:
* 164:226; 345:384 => 1.08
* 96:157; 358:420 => 1.22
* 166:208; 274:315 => 0.79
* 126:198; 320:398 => 1.06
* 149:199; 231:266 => 1.05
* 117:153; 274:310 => 0.77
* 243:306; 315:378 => 1.19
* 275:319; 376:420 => 1.28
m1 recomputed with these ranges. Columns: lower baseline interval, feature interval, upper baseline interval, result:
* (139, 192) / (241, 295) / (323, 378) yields 7.3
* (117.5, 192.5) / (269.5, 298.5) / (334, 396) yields 8.9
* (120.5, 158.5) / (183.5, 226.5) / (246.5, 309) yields -4.0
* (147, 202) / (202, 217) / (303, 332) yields -0.6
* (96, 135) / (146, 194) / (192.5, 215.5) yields -2.4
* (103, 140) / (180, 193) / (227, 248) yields -0.7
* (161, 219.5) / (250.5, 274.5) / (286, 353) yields -1.6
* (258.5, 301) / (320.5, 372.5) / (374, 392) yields -1.2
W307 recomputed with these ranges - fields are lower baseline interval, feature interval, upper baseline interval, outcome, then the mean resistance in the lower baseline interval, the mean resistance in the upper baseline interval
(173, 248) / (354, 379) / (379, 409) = -1.3 K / 23.7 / 24.2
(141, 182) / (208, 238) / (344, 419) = -1.0 K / 22.6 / 24.3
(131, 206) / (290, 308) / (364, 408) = 3.5 K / 22.9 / 25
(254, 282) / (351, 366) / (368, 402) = 0.6 K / 22.2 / 25.2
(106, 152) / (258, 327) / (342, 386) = 9.7 K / 21.3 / 25.1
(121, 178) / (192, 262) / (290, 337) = -4.8 K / 22.6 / 22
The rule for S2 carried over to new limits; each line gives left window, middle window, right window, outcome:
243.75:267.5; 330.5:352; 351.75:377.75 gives 0.06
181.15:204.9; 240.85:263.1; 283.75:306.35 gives -0.21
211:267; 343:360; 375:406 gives 0.05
